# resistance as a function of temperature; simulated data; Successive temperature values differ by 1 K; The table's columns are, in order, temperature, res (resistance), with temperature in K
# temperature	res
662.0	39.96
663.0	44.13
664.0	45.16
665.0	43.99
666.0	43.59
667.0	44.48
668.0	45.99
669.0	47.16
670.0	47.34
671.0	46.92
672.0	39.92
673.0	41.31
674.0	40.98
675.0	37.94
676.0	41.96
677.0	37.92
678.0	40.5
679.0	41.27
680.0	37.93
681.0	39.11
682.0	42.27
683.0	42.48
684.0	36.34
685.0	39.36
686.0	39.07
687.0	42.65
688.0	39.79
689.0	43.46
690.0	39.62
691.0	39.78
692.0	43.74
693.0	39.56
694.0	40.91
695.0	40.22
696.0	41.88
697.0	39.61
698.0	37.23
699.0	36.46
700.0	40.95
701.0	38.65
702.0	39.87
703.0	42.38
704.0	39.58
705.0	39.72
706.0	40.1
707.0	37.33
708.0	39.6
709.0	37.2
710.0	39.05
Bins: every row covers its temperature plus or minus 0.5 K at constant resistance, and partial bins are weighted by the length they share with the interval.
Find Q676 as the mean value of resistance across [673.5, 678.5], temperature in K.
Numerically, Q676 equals 39.9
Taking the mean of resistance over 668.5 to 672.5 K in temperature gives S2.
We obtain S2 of 45.3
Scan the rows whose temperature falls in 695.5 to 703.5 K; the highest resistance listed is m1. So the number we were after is 42.38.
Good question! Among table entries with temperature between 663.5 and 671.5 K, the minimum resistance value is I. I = 43.59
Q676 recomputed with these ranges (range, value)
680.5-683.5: 41.3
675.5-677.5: 39.9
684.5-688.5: 40.2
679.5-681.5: 38.5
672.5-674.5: 41.1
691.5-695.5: 41.1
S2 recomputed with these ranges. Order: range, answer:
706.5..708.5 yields 38.5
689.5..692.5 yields 41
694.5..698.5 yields 39.7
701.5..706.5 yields 40.3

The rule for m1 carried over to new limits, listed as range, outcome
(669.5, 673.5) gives 47.34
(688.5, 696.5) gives 43.74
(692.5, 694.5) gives 40.91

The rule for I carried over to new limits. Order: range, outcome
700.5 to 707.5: 37.33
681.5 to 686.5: 36.34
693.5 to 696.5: 40.22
